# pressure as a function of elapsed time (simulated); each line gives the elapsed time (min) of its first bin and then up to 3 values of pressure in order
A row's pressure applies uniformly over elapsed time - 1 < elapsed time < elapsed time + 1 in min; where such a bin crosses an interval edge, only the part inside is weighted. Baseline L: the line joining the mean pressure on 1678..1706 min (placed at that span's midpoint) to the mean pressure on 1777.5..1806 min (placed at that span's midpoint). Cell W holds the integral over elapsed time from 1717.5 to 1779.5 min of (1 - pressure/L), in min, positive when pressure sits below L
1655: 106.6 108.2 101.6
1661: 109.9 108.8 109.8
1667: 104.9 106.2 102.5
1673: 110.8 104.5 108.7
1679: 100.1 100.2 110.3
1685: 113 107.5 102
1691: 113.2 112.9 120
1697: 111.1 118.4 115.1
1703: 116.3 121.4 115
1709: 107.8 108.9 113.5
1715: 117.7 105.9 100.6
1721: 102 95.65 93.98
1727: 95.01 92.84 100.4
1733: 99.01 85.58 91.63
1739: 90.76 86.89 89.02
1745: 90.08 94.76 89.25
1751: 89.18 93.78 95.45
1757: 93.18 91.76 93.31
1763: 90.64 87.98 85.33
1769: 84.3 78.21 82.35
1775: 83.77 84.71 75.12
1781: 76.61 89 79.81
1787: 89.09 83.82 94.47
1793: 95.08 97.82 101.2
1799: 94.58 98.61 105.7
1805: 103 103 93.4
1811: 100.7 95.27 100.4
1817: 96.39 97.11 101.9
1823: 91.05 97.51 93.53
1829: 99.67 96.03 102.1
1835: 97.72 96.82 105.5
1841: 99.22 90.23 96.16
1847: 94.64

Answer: 5.9 min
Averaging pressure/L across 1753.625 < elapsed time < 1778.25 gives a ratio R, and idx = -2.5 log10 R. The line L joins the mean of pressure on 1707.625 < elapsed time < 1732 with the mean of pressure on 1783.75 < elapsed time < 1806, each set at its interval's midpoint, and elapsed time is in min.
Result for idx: 0.12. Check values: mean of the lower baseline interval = 103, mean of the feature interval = 87.6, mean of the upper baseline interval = 94.8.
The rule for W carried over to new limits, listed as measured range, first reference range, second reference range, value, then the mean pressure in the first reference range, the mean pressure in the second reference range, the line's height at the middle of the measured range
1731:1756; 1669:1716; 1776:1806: 2.2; 111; 91.2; 101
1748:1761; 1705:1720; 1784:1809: 1.4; 111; 95.4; 103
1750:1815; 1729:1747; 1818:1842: 2.7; 91.9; 98.2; 94.9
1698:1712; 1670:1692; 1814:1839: -1.3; 107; 97.8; 105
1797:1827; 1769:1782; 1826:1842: -2.2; 80.4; 98.8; 91.9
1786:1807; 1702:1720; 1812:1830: 0.8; 112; 97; 100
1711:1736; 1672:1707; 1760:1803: 0.5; 111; 88.3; 103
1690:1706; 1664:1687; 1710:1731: -1.8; 106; 103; 105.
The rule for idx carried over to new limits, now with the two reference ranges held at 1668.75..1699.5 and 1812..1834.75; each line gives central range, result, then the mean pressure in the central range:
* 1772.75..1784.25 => 0.23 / 81.9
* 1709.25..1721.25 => -0.02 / 108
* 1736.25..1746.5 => 0.16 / 89.9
